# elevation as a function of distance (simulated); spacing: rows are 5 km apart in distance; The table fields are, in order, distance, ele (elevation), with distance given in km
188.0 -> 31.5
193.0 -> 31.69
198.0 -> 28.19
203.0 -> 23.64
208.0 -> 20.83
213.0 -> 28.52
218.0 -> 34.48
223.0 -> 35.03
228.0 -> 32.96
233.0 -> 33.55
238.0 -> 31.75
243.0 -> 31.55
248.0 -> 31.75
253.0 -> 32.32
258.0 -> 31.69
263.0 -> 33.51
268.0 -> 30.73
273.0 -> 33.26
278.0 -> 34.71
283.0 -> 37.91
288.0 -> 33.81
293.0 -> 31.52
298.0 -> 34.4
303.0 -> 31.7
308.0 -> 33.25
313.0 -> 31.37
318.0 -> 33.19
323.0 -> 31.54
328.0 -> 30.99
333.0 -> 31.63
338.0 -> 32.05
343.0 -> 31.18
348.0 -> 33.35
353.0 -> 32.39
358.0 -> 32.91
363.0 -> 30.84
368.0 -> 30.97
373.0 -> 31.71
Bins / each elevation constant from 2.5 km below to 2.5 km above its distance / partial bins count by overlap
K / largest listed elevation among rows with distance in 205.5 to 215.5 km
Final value 28.52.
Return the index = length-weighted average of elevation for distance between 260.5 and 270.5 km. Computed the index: 32.1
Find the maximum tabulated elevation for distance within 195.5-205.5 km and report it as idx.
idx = 28.19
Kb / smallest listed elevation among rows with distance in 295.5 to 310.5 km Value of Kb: 31.7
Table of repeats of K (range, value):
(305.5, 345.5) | 33.25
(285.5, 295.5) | 33.81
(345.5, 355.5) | 33.35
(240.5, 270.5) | 33.51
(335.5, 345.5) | 32.05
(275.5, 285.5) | 37.91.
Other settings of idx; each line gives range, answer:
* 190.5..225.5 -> 35.03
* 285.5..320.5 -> 34.4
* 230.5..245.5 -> 33.55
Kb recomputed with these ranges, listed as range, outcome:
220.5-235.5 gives 32.96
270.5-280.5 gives 33.26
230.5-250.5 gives 31.55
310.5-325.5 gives 31.37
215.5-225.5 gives 34.48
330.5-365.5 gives 30.84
